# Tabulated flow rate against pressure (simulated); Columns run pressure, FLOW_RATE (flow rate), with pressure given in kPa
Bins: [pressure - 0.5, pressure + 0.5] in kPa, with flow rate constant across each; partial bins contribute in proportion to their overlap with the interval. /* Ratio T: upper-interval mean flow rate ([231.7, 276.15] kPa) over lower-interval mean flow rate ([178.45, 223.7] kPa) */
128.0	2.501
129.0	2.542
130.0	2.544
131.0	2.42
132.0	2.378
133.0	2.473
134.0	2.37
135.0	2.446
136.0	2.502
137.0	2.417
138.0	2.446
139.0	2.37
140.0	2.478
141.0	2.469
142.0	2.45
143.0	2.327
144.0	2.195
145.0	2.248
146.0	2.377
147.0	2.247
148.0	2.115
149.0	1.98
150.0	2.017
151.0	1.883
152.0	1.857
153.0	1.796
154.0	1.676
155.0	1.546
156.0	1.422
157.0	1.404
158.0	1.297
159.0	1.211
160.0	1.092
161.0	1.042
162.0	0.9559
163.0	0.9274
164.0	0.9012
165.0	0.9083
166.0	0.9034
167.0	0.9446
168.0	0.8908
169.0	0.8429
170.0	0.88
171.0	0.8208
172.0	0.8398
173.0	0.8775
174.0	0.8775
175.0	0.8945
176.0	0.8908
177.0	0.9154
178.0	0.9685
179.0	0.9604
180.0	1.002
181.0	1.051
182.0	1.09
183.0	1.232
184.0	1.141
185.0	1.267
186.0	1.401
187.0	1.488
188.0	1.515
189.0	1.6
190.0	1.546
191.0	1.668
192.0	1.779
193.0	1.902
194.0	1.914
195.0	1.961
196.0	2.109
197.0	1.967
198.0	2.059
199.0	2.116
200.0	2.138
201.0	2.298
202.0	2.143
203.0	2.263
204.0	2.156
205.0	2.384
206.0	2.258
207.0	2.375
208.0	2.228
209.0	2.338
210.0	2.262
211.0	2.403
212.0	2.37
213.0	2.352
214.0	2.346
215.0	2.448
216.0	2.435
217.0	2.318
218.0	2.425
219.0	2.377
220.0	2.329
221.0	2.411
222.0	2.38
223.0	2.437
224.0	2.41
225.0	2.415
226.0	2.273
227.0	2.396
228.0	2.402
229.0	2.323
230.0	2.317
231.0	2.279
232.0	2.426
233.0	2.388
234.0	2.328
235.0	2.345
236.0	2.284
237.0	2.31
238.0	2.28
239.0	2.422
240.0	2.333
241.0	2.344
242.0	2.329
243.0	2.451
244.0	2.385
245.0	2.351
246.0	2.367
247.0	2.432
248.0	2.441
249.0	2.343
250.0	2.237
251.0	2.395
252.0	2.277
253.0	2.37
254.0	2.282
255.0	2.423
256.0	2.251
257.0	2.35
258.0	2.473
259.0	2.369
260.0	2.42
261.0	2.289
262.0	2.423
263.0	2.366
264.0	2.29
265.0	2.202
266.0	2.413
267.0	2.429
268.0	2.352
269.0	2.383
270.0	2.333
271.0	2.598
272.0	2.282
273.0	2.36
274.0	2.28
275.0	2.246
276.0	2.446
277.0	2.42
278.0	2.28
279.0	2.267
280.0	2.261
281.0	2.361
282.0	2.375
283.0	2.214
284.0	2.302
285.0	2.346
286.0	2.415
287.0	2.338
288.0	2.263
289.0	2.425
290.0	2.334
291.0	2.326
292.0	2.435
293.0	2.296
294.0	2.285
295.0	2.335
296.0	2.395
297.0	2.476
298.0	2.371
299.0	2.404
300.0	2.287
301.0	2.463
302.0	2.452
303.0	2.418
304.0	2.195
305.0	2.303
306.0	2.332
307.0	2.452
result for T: 1.20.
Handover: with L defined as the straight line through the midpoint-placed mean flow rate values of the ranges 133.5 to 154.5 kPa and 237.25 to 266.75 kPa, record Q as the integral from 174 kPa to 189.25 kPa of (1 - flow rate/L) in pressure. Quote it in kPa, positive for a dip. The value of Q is 7.6 kPa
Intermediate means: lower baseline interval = 2.22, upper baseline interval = 2.36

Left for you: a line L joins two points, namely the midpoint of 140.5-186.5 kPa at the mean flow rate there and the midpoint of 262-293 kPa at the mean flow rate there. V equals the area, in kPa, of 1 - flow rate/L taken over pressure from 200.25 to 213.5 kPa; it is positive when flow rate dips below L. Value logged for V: -4.19 kPa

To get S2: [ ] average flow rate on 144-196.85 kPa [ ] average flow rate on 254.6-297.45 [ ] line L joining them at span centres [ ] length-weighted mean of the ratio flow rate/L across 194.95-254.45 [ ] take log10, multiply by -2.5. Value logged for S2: -0.23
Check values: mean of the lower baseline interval 1.38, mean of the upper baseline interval 2.35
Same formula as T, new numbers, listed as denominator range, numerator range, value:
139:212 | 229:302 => 1.45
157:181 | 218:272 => 2.46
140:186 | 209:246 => 1.71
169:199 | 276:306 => 1.76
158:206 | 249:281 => 1.69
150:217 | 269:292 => 1.49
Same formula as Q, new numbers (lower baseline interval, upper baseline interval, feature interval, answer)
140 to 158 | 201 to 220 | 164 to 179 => 8.7 kPa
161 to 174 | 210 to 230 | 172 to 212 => -1.1 kPa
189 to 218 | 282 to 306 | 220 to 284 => -2.6 kPa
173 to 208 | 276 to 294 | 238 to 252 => -2.3 kPa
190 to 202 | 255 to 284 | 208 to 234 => -3.2 kPa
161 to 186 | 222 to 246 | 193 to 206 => -4.6 kPa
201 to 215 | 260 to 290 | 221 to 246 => -0.4 kPa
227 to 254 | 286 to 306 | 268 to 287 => 0.1 kPa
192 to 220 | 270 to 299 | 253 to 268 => -0.3 kPa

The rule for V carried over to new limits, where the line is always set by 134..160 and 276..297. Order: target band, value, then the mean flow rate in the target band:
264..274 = -0.3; 2.36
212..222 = -0.9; 2.38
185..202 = 2.4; 1.83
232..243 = -0.6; 2.35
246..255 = -0.4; 2.35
